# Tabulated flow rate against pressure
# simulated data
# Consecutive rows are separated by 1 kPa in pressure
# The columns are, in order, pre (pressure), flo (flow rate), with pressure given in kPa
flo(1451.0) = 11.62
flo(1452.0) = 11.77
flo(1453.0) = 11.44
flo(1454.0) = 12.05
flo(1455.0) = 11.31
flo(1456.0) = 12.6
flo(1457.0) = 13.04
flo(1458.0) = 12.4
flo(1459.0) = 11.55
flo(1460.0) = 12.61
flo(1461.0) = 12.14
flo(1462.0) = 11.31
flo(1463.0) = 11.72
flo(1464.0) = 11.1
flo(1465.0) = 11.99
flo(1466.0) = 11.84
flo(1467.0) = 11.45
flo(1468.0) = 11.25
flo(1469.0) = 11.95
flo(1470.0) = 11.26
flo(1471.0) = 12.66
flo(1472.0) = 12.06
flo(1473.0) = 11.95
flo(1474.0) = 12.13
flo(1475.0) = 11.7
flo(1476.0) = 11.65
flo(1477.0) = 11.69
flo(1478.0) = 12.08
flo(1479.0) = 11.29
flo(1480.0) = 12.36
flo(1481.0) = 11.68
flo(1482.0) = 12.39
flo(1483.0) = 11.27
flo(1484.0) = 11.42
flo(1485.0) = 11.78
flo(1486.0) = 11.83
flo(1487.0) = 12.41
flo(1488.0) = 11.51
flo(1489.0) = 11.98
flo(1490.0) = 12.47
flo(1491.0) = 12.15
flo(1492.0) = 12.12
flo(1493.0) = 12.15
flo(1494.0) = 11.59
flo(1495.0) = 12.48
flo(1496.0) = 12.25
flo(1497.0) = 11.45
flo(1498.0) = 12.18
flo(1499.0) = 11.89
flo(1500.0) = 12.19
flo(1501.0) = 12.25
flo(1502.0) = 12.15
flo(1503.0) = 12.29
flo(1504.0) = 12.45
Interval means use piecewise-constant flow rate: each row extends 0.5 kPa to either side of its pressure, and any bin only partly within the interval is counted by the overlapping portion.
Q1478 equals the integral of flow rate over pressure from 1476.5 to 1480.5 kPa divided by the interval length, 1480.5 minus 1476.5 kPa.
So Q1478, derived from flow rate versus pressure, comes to 11.9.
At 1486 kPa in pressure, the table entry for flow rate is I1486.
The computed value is 11.83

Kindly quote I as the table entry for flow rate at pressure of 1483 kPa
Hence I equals 11.27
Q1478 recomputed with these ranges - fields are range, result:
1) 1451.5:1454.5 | 11.8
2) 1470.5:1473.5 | 12.2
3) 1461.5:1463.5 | 11.5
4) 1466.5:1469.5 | 11.5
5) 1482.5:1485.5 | 11.5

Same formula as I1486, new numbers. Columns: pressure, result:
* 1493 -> 12.15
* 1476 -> 11.65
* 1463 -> 11.72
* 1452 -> 11.77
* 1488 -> 11.51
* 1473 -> 11.95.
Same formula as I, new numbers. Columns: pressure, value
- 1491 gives 12.15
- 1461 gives 12.14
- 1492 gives 12.12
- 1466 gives 11.84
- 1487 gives 12.41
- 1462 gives 11.31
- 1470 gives 11.26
